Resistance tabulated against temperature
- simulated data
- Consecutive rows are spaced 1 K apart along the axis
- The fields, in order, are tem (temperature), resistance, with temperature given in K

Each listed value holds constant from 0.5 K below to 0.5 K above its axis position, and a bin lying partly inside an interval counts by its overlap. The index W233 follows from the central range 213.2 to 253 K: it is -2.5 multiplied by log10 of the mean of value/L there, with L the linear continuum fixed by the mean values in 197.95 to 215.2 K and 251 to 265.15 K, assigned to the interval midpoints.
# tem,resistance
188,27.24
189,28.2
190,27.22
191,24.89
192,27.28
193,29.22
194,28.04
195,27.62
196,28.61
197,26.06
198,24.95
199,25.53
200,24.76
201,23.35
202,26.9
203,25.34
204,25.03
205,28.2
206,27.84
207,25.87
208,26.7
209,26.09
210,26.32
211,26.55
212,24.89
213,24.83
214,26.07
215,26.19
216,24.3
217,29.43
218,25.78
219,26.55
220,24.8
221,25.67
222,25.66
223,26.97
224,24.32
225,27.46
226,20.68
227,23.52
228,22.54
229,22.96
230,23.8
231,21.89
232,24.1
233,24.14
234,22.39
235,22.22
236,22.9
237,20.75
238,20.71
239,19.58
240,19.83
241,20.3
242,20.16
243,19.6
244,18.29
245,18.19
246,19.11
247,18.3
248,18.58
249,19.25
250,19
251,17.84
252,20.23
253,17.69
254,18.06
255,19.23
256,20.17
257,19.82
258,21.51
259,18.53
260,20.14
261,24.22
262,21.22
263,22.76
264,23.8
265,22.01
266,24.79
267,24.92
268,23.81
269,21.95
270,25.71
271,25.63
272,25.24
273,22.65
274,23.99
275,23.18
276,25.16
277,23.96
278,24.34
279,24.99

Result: 0.04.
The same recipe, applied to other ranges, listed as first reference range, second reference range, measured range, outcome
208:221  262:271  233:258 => 0.24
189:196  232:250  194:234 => -0.05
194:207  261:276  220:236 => 0.06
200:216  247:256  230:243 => -0.02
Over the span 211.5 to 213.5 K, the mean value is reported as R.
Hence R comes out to 24.9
